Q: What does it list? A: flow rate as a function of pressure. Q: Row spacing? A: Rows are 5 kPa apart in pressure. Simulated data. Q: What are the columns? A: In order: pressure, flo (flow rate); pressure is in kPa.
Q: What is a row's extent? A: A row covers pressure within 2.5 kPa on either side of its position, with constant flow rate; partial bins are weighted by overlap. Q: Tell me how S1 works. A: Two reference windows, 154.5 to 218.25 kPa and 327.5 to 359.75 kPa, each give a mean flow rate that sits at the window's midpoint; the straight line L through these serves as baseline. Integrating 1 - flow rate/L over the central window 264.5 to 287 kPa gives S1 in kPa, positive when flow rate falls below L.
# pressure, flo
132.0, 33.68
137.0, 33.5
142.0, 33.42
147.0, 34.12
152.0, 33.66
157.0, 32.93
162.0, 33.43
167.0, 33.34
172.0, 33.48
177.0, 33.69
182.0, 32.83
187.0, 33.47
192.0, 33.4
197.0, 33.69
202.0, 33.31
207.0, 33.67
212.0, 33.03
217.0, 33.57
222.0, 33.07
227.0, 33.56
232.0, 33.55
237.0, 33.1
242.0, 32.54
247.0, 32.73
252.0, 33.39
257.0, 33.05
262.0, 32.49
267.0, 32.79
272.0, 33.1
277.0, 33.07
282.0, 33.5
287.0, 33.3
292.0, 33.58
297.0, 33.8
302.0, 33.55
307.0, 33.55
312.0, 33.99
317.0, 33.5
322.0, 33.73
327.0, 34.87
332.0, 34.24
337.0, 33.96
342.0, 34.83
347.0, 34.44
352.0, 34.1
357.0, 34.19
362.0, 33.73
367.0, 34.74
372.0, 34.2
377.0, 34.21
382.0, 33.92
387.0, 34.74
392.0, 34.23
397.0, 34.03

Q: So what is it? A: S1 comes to 0.5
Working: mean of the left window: 33.4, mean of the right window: 34.3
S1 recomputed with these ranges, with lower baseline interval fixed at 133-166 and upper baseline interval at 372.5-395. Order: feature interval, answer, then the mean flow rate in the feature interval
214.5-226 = 0.1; 33.4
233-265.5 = 0.9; 32.9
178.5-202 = 0.2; 33.4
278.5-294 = 0.2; 33.4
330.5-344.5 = -0.1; 34.4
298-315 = 0.2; 33.7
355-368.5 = 0.0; 34.2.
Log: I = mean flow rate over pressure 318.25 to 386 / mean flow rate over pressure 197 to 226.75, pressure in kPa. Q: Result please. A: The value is 1.0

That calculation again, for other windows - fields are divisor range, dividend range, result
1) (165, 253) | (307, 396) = 1.03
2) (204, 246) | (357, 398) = 1.03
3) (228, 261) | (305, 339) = 1.03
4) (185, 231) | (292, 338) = 1.01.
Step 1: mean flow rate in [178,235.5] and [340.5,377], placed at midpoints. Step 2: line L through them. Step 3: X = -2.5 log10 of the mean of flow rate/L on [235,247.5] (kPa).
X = 0.03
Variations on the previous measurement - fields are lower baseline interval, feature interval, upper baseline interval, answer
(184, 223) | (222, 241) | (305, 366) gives 0.01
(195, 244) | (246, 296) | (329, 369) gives 0.02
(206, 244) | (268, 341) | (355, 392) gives 0.00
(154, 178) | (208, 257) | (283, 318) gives 0.01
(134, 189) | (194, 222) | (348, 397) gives 0.01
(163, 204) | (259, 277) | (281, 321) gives 0.02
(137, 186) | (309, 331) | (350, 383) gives 0.00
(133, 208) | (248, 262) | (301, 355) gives 0.02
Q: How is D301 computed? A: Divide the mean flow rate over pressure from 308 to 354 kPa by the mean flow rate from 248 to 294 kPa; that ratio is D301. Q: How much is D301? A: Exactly 1.0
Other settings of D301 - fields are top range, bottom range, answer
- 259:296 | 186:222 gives 0.99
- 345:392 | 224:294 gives 1.03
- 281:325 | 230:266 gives 1.02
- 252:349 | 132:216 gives 1.01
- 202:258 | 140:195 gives 0.99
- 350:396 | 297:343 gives 1.01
